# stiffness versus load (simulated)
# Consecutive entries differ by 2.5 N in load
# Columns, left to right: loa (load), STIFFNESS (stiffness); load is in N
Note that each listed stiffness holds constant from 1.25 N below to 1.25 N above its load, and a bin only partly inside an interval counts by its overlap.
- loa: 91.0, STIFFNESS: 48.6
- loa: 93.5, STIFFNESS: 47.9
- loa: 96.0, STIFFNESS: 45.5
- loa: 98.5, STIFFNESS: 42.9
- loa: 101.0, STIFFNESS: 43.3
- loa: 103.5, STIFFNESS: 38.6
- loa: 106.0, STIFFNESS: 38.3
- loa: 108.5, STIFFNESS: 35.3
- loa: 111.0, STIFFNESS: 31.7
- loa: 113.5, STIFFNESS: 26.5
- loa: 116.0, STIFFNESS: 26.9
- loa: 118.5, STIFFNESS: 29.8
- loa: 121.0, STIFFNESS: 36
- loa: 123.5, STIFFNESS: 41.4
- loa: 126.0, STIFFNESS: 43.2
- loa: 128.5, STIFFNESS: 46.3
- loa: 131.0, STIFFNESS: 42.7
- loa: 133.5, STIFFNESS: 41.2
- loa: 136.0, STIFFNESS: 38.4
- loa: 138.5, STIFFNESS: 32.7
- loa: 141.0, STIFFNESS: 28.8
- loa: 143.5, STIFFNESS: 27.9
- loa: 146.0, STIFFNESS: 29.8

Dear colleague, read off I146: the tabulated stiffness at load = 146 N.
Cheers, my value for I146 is 29.8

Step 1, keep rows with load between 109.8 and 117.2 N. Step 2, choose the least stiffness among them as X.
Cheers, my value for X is 26.5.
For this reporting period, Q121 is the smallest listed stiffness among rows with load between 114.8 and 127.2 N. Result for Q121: 26.9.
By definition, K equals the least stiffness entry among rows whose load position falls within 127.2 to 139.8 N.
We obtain 32.7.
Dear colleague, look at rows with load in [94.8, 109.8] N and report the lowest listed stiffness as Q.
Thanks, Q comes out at 35.3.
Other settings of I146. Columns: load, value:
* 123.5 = 41.4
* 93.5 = 47.9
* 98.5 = 42.9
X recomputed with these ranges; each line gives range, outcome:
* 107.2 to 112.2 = 31.7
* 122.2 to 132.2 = 41.4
